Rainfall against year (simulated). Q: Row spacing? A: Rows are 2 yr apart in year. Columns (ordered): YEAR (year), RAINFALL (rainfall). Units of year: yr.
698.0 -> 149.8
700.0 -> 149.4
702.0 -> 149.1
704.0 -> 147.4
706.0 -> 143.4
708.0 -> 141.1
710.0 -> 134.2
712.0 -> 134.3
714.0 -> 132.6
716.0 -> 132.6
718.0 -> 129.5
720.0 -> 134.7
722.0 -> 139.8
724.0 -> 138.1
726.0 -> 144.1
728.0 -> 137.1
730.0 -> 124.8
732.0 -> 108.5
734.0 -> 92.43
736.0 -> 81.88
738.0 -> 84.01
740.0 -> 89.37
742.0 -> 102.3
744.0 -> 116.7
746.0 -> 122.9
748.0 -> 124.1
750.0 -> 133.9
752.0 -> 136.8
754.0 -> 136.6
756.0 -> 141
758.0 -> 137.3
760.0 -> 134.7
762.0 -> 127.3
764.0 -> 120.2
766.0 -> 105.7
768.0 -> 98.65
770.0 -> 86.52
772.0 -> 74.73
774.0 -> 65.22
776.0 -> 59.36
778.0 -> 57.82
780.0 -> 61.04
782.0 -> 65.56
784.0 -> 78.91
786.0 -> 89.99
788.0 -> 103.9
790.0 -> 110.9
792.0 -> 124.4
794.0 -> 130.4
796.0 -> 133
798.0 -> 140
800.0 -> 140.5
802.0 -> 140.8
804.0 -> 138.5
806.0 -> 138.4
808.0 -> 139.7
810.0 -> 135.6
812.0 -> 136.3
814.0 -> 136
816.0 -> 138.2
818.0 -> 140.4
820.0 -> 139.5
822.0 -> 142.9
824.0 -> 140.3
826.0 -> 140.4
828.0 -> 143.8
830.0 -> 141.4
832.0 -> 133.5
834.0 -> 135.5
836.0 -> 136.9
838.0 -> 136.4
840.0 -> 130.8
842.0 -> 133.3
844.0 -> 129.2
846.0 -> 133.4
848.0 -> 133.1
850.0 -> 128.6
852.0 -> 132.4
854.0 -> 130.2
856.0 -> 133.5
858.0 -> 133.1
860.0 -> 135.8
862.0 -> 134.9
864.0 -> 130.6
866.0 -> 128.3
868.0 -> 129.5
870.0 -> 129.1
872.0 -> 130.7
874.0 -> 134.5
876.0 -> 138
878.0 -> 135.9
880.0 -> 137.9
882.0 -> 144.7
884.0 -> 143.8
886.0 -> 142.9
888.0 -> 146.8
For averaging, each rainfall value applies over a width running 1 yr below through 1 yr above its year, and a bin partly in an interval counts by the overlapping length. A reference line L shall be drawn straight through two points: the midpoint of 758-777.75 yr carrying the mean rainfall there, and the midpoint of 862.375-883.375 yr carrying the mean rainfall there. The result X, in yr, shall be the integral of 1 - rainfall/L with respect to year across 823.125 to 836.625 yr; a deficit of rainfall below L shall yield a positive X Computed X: -2.2 yr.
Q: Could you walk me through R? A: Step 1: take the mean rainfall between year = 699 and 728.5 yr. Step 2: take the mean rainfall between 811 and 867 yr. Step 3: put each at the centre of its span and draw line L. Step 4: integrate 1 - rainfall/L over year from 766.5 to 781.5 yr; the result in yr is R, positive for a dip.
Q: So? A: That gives 7.0 yr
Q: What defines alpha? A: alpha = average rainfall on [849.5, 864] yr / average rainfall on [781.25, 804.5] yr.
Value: 1.14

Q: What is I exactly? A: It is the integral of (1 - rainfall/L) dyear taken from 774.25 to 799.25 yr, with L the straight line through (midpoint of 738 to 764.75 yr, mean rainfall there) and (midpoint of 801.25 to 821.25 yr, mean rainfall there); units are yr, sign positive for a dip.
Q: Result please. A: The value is 6.96 yr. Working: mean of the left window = 123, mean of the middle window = 95.8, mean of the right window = 138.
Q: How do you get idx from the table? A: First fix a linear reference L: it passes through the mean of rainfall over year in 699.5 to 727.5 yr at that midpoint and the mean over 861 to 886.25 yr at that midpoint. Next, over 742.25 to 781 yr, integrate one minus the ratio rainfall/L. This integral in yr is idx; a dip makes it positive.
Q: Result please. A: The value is 8.6 yr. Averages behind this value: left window 139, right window 135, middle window 107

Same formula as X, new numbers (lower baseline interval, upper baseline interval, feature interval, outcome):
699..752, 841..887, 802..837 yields -1.94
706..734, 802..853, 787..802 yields 0.90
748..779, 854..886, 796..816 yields -3.25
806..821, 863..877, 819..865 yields -0.15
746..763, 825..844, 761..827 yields 9.99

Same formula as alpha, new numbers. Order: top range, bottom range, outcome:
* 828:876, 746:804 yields 1.21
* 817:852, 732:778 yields 1.28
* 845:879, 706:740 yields 1.07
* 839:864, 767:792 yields 1.63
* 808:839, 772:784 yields 2.15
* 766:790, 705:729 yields 0.58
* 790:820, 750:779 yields 1.27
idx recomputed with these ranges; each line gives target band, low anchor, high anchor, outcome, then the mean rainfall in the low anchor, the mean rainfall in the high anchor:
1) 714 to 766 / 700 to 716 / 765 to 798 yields -1.86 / 140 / 91.9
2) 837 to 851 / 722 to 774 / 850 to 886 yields -0.16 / 115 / 134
